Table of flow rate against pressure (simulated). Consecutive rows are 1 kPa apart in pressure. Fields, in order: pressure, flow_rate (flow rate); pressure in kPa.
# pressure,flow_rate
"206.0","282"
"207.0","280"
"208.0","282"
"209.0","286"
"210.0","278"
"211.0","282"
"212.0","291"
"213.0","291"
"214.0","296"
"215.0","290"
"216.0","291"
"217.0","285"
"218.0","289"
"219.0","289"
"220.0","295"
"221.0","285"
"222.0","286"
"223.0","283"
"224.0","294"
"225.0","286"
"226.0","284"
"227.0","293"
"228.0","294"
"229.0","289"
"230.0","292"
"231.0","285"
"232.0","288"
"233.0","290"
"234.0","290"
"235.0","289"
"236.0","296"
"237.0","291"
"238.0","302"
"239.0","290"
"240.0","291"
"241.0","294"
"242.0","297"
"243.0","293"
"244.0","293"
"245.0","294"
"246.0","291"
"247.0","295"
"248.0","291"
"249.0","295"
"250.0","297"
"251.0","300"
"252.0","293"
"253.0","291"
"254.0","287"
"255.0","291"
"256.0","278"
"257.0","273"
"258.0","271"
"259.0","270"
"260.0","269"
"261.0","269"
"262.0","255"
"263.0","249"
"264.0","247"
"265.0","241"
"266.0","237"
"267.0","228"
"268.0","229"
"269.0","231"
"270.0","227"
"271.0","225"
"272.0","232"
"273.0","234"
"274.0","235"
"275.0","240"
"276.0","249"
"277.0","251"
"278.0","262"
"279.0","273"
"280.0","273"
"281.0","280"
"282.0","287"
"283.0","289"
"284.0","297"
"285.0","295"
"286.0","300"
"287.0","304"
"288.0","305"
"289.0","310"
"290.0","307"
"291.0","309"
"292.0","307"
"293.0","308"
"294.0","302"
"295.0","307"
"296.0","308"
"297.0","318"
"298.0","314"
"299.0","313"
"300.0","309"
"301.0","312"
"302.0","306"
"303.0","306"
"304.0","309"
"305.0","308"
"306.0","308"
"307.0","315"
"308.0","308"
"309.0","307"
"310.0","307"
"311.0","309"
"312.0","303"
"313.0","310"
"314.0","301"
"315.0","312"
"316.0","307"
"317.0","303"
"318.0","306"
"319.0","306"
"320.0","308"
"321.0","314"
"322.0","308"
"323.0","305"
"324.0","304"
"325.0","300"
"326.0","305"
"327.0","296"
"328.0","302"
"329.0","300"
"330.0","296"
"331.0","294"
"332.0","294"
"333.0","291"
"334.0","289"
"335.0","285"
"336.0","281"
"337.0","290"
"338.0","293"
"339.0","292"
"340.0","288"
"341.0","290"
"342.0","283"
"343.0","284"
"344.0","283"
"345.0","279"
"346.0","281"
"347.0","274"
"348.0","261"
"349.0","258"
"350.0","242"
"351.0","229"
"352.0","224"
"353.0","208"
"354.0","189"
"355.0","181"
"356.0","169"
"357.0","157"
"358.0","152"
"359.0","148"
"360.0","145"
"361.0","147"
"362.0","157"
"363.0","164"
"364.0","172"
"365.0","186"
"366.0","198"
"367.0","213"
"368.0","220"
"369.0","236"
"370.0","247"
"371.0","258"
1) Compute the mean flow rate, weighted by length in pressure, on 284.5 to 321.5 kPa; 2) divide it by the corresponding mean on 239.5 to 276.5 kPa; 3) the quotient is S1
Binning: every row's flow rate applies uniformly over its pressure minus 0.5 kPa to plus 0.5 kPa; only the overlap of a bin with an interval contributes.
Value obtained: 1.15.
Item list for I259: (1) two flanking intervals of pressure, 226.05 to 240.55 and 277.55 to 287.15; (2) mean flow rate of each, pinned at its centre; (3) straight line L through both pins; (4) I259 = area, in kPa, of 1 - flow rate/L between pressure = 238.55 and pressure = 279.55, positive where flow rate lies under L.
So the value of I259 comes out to 3.0 kPa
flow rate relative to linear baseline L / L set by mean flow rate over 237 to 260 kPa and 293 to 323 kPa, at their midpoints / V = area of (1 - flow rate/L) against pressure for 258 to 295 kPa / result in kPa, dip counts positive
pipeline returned 3.8 kPa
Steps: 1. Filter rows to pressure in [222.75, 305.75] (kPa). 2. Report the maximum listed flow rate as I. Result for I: 318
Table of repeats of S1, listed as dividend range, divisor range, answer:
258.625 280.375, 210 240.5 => 0.85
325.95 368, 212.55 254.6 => 0.83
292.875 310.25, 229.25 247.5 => 1.06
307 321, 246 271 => 1.15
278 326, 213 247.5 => 1.04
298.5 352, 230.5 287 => 1.08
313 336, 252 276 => 1.19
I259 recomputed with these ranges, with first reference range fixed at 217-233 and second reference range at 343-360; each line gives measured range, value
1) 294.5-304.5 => -2.5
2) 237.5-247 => -0.5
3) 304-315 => -2.9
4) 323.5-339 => -4.2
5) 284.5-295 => -2.1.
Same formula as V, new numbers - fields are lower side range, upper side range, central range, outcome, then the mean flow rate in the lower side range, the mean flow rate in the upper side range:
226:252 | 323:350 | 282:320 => -2.2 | 293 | 288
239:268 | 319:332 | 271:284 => 1.2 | 277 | 302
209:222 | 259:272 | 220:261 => -3.6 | 288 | 243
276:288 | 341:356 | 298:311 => -1.9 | 282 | 247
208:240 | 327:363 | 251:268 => 0.7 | 289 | 246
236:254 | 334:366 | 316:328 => -2.8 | 294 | 229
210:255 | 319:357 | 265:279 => 2.3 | 291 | 274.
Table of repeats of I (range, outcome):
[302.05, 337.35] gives 315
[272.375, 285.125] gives 297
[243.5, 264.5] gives 300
